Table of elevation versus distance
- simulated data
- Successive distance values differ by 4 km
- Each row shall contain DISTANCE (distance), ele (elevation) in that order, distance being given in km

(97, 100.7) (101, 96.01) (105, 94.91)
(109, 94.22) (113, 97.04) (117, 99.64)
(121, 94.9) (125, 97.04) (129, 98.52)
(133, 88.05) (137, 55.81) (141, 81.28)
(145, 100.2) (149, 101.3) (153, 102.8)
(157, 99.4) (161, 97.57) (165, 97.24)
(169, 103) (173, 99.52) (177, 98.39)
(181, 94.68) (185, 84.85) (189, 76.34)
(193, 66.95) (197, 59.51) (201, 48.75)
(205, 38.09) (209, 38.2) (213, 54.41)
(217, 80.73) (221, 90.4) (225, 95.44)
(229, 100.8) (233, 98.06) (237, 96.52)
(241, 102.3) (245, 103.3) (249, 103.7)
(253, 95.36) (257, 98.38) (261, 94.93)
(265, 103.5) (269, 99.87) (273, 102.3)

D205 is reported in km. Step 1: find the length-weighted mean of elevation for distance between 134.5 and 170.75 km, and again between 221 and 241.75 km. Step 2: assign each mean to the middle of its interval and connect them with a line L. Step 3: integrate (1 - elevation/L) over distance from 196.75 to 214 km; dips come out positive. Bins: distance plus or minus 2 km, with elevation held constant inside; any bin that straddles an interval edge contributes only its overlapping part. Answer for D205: 9.0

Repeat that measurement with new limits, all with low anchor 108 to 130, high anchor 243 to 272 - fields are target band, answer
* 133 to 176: 1.8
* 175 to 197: 3.7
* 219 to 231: 0.4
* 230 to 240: 0.1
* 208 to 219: 4.4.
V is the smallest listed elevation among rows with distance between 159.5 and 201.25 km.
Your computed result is 48.75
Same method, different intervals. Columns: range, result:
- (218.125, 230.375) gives 90.4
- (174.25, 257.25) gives 38.09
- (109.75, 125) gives 94.9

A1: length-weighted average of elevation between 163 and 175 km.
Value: 99.9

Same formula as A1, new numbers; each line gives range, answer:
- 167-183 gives 98.9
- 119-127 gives 96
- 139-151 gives 94.3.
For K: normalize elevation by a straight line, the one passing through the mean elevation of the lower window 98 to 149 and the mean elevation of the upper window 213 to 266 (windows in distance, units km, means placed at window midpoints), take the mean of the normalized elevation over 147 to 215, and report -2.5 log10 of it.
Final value 0.17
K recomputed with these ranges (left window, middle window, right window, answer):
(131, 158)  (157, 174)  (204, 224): -0.21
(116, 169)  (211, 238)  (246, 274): 0.12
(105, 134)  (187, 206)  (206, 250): 0.45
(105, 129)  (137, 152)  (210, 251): 0.07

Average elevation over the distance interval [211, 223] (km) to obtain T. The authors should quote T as 75.2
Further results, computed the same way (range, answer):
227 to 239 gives 98.5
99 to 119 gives 96.4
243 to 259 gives 100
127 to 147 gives 84.8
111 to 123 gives 97.2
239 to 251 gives 103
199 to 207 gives 43.4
